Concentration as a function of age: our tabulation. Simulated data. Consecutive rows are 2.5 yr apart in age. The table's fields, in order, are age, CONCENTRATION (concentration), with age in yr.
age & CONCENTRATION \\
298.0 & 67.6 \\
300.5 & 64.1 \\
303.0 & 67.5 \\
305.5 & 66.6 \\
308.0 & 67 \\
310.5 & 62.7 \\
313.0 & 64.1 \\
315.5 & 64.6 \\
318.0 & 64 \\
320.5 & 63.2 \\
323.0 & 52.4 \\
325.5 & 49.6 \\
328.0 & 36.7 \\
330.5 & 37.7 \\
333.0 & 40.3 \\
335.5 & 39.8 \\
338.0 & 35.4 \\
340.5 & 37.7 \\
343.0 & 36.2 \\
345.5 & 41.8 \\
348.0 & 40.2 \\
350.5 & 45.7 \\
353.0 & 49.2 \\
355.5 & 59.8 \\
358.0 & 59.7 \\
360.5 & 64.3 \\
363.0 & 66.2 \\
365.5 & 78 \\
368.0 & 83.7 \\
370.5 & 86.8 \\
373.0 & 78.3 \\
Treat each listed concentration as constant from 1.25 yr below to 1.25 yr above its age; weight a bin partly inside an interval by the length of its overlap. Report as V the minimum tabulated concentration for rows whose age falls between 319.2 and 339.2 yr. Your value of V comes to 35.4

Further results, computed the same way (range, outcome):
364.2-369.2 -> 78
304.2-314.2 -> 62.7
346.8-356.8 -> 40.2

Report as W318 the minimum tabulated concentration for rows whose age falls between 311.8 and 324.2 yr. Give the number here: 52.4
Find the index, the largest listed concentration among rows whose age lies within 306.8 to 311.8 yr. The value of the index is 67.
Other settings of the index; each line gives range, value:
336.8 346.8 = 41.8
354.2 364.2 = 66.2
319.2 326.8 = 63.2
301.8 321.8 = 67.5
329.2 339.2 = 40.3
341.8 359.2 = 59.8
